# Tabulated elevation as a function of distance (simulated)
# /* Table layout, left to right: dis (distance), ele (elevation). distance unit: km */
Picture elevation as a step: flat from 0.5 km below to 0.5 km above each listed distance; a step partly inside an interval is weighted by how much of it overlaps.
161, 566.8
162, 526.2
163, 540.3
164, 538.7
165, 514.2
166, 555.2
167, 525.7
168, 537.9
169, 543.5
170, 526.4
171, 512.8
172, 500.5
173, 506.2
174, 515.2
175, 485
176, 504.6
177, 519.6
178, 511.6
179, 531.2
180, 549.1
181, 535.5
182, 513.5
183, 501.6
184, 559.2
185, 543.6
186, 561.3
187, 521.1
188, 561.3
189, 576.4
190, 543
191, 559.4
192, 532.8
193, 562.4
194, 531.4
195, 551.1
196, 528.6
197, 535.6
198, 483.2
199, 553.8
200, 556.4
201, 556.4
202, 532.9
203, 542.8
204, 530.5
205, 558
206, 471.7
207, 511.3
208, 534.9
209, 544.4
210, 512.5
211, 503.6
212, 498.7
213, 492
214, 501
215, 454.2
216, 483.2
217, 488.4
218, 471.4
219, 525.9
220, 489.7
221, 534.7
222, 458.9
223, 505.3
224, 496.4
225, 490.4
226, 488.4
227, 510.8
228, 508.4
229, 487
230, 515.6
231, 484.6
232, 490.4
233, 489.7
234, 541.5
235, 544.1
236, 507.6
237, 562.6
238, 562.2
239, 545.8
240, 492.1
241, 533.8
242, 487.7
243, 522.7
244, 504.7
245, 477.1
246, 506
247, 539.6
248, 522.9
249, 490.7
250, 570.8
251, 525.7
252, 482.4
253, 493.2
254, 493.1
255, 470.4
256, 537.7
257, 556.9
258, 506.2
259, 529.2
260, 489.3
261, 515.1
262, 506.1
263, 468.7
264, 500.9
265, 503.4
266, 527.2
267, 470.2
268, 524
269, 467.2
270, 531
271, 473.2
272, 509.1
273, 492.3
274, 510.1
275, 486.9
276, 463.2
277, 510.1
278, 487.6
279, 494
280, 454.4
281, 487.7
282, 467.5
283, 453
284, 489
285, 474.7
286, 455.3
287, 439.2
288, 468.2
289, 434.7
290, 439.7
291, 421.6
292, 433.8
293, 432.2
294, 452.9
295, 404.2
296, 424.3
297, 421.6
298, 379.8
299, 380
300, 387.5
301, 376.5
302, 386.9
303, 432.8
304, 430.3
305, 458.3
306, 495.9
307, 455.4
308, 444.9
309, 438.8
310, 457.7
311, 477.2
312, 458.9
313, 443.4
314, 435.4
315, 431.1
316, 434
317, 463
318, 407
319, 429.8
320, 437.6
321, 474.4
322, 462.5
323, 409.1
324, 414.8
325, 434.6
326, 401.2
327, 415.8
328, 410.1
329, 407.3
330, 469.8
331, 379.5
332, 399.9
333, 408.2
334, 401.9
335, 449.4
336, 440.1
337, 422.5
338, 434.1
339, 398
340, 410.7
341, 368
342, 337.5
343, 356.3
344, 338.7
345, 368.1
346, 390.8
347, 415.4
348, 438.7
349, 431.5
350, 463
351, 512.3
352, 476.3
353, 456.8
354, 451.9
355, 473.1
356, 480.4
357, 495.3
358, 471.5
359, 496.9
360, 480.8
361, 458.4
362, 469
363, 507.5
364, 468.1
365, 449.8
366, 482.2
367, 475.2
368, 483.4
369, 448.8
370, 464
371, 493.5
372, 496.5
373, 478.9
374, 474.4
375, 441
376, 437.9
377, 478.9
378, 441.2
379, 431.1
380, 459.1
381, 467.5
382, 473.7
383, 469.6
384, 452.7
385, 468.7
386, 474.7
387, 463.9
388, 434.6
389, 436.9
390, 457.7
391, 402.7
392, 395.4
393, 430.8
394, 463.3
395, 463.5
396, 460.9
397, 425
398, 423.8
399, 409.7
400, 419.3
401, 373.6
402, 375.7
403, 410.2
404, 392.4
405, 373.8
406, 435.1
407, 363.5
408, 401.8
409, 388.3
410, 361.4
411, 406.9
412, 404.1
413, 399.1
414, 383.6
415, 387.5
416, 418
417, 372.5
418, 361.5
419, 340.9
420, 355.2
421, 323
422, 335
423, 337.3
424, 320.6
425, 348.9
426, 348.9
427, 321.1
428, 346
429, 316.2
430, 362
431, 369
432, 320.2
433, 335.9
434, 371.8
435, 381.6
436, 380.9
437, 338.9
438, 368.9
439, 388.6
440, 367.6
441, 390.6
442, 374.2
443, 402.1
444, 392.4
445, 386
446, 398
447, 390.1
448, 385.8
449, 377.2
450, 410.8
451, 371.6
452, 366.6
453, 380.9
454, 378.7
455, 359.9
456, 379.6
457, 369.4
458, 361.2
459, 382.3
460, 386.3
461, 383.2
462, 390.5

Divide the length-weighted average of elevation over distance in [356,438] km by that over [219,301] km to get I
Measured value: 0.85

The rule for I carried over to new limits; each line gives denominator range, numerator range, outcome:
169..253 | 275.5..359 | 0.84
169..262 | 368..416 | 0.83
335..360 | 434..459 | 0.88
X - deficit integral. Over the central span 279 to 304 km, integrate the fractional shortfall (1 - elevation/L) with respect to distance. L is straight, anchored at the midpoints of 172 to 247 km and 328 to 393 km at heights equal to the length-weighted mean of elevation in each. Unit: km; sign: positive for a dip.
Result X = 2.3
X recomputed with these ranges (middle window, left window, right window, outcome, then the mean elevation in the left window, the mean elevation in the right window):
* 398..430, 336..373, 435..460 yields 2.48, 447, 379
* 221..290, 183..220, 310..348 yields -2.78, 526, 418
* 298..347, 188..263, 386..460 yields 3.47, 516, 385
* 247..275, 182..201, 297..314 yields -1.88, 542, 431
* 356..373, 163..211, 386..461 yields -2.28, 531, 385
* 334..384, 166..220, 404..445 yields -4.52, 524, 368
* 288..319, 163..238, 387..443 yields 1.57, 521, 384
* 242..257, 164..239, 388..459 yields -0.60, 521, 383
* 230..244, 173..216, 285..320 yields -0.83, 527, 434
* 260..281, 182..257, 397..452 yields -0.51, 518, 375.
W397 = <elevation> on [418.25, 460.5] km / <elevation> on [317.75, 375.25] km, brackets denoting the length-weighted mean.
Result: 0.83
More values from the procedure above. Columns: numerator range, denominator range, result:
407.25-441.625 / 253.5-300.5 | 0.77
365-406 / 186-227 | 0.86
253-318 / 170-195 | 0.87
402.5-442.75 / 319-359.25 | 0.86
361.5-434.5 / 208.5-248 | 0.82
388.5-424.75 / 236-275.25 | 0.77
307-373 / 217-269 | 0.87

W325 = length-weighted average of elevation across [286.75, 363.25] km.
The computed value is 432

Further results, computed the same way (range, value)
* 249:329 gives 462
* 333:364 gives 437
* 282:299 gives 438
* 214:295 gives 495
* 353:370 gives 474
